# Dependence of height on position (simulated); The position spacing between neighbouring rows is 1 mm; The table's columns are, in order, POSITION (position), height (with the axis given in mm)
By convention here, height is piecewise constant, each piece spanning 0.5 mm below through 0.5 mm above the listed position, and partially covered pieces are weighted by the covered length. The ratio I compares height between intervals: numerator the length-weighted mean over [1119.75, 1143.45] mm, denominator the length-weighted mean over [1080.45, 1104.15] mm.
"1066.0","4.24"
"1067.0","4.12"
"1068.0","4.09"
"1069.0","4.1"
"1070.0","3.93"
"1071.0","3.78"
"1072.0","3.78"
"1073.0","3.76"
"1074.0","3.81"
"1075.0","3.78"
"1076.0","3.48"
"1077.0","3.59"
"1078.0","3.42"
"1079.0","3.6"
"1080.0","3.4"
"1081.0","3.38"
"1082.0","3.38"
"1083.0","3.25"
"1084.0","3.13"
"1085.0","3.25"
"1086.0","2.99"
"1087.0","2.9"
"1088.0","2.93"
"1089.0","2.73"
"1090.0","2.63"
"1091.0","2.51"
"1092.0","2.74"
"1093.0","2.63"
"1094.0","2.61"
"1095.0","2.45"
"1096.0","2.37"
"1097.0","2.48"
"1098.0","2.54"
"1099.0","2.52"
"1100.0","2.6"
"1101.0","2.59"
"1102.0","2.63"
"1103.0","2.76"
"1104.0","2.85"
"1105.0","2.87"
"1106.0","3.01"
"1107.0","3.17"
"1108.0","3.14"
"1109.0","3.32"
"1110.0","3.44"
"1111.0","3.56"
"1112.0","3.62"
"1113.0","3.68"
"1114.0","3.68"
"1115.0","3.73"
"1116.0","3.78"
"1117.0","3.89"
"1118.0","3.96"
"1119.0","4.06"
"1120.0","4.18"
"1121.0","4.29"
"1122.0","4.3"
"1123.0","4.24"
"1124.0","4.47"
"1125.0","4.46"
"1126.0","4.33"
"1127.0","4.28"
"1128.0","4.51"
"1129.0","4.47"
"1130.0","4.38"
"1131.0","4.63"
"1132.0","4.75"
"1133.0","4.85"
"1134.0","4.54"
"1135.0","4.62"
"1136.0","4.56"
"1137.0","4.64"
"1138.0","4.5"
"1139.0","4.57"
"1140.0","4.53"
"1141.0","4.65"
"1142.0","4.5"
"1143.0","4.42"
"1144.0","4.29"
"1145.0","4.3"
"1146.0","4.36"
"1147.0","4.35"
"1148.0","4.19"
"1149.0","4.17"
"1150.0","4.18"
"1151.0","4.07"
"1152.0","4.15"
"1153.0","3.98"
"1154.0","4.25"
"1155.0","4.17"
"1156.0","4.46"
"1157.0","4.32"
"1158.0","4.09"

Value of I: 1.61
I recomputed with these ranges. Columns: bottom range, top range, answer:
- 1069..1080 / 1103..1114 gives 0.88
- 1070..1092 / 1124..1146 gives 1.36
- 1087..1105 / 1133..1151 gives 1.68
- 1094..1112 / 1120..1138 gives 1.57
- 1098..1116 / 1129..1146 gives 1.45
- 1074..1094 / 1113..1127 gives 1.30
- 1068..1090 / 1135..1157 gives 1.26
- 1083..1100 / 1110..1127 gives 1.47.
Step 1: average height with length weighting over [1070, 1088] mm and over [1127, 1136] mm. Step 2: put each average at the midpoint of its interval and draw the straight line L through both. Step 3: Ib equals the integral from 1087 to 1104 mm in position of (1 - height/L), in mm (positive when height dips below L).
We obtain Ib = 5.3 mm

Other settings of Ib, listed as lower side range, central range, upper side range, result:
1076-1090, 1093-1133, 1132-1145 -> 4.2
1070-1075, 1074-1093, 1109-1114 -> 2.8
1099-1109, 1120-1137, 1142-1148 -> -3.3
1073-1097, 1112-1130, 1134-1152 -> -1.0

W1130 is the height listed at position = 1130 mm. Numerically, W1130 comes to 4.38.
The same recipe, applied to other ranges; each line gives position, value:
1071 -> 3.78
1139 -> 4.57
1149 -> 4.17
